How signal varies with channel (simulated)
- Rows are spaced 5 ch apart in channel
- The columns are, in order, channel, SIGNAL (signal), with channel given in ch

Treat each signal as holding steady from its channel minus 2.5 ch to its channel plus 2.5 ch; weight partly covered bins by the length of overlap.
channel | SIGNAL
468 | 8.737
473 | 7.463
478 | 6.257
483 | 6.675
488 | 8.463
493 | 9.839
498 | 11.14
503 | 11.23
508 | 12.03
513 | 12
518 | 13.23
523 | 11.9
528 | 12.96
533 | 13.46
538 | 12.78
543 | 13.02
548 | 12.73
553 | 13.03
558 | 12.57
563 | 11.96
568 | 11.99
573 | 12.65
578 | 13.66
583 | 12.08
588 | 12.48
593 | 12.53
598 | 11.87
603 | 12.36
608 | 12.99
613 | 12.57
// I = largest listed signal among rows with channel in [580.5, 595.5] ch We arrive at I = 12.53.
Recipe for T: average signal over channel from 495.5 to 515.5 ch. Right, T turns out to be 11.6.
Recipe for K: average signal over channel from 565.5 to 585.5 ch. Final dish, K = 12.6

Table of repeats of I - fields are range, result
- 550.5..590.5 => 13.66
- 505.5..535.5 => 13.46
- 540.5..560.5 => 13.03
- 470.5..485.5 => 7.463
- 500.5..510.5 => 12.03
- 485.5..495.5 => 9.839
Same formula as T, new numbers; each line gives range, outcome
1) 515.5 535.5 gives 12.9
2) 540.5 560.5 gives 12.8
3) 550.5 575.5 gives 12.4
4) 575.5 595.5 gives 12.7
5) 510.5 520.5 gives 12.6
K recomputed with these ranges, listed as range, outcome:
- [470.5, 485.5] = 6.8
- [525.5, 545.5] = 13.1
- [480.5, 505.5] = 9.47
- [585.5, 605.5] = 12.3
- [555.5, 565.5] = 12.3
